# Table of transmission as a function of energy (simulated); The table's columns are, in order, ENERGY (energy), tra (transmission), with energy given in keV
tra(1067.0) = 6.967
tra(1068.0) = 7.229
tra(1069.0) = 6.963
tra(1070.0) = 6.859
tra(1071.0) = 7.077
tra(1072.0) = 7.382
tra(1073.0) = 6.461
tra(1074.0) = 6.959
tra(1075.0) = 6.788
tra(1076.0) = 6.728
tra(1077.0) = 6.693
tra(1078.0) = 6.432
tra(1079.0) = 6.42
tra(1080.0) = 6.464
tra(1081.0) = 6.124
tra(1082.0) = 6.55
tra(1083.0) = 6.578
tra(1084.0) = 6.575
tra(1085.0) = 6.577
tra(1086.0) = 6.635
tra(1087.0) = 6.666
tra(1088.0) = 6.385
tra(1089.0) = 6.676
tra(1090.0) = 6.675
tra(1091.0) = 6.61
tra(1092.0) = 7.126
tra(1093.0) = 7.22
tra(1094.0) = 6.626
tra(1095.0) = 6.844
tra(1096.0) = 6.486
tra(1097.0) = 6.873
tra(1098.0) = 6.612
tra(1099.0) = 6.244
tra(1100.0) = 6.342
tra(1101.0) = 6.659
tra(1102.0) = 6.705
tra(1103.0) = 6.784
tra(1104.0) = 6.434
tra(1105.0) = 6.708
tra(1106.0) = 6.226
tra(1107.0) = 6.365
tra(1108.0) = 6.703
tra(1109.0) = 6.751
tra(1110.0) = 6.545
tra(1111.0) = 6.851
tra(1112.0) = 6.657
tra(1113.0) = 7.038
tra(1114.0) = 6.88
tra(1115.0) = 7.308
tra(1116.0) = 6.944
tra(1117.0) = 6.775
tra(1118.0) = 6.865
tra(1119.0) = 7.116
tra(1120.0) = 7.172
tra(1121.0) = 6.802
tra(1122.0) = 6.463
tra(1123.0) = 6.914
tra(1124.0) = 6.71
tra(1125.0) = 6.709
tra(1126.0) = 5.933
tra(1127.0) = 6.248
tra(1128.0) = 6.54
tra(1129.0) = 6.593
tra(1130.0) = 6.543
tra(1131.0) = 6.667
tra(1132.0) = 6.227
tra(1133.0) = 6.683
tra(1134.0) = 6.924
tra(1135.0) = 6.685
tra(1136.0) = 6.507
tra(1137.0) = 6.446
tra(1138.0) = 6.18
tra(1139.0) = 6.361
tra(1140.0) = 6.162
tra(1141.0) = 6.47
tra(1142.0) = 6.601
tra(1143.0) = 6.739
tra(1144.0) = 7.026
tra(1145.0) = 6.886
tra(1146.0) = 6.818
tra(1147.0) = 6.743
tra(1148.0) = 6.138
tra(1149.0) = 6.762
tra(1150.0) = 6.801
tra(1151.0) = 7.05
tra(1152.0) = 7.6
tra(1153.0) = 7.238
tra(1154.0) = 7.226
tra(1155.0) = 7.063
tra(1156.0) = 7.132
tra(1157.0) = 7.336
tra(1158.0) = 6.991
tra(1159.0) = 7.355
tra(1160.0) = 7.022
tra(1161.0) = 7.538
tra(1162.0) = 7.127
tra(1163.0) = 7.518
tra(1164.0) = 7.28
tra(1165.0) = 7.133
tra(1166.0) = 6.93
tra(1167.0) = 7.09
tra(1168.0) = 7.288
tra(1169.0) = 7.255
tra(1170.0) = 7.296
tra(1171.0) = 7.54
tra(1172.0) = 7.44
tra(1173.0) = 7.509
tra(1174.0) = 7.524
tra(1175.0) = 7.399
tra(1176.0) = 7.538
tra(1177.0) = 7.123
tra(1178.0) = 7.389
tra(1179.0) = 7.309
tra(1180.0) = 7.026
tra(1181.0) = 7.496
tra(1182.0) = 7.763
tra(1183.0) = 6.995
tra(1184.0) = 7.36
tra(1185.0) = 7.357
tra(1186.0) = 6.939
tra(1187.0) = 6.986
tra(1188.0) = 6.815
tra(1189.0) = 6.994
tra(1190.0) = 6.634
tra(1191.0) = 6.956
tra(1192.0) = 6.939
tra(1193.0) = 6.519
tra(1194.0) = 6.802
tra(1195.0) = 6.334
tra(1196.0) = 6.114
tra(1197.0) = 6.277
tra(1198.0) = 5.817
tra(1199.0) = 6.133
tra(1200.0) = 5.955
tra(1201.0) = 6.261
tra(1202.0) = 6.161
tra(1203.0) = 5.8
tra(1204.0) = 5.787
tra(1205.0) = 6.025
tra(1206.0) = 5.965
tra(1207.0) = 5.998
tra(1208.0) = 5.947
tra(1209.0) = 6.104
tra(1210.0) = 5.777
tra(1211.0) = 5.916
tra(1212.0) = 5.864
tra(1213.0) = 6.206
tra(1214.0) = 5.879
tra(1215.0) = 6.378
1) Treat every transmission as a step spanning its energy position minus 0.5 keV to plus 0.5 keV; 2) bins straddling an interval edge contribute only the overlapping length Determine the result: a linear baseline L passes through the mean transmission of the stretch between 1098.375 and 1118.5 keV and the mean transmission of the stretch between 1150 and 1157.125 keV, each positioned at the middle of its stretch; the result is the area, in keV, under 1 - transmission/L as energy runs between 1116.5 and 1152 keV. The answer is 1.7 keV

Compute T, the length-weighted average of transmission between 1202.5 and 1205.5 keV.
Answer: 5.87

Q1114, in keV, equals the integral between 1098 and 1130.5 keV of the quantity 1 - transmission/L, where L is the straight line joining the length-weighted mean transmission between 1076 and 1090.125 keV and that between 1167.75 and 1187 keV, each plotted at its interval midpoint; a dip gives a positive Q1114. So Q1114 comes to 0.6 keV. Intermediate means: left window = 6.54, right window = 7.34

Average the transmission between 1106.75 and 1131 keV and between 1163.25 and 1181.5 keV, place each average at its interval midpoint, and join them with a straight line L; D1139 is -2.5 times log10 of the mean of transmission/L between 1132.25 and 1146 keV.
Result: 0.06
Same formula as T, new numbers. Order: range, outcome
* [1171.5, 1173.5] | 7.47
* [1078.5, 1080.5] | 6.44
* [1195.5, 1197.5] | 6.2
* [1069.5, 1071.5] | 6.97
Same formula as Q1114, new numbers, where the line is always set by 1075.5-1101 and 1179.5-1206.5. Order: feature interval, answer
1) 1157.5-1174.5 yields -1.8 keV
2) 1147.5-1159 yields -0.8 keV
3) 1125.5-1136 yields 0.2 keV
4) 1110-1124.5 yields -0.6 keV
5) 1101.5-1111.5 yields 0.0 keV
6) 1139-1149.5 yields 0.0 keV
